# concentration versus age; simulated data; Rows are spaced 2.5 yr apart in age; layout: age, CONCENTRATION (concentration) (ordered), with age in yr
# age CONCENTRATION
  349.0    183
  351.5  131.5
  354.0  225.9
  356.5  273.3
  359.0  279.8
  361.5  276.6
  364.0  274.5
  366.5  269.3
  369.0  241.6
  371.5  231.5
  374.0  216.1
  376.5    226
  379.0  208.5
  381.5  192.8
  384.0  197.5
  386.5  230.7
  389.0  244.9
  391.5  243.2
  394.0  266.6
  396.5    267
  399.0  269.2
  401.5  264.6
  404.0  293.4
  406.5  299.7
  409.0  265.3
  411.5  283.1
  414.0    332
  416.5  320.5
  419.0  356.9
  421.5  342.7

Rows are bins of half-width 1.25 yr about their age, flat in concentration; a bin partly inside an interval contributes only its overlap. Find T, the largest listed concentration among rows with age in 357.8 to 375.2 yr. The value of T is 279.8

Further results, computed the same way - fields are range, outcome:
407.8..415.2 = 332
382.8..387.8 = 230.7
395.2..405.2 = 293.4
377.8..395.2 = 266.6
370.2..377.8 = 231.5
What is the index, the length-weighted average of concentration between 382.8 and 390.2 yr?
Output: 224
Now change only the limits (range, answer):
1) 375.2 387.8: 211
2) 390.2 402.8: 262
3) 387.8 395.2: 252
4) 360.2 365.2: 276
